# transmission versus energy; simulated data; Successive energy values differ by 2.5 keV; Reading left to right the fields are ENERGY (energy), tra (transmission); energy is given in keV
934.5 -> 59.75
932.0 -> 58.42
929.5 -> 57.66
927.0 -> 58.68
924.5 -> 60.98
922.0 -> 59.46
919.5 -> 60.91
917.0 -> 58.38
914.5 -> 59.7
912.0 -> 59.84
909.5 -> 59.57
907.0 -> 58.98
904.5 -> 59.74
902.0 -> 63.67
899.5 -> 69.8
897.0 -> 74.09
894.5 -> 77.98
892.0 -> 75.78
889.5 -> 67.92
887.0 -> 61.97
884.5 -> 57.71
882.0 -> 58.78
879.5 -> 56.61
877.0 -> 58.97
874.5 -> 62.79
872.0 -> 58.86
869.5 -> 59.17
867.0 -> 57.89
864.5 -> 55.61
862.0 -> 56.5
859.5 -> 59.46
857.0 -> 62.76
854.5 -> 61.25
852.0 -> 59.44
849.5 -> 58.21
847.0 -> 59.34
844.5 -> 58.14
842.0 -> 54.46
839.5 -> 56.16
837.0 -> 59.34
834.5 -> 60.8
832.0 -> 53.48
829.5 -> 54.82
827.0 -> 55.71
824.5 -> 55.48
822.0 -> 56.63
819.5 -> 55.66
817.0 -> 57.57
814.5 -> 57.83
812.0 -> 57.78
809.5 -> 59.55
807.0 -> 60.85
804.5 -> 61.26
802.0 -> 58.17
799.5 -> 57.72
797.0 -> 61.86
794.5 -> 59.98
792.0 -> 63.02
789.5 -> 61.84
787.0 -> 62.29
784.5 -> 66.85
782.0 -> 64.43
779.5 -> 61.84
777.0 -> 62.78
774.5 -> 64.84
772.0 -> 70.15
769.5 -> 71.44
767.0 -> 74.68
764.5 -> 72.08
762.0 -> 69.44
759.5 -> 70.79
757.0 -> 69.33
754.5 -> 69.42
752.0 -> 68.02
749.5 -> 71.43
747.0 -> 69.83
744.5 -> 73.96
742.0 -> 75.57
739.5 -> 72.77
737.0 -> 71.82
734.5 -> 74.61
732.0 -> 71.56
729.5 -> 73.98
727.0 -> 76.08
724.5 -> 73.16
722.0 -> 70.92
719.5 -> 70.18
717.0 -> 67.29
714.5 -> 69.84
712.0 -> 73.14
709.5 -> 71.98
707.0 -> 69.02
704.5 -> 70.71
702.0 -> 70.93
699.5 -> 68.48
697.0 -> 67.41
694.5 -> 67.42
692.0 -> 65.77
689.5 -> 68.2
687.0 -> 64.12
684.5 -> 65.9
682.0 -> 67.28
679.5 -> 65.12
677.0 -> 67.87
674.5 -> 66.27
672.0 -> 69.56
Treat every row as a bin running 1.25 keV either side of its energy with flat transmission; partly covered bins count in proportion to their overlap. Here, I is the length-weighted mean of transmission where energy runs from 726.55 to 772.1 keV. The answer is 71.9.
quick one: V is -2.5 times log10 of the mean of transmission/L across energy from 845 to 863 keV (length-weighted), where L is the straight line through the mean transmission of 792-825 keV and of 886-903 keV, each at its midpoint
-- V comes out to 0.093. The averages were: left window 58.7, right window 70.4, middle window 59.5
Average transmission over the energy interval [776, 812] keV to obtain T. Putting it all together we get 61.5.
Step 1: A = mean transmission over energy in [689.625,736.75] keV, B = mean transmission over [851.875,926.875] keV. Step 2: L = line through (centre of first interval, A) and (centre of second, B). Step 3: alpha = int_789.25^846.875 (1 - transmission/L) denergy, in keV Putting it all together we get 6.4 keV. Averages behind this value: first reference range 70.7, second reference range 61.8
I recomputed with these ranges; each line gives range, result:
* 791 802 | 60.3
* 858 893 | 60.5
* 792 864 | 58.3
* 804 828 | 57.7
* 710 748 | 72.3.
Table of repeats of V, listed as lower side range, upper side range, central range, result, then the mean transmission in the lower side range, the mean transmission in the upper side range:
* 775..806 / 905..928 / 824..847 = 0.08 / 61.9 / 59.6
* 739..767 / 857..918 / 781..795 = 0.09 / 71.3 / 62.1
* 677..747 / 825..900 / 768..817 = 0.05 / 70.2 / 60.7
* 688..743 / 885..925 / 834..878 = 0.12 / 70.9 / 64.2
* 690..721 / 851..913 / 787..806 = 0.09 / 69.3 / 62.2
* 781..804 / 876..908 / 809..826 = 0.10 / 61.7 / 64.9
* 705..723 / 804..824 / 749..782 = -0.08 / 70.3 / 58.2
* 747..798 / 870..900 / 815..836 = 0.17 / 66.9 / 64.8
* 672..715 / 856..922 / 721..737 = -0.10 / 68.2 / 62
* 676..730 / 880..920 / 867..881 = 0.10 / 69.3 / 64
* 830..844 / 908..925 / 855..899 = -0.08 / 56.8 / 59.8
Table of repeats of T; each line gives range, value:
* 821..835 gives 55.9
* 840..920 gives 61.3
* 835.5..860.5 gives 58.9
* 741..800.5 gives 67.2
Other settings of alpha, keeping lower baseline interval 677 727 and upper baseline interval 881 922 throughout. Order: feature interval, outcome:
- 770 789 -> 0.60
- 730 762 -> -1.76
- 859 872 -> 1.43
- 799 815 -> 1.73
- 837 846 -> 1.19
